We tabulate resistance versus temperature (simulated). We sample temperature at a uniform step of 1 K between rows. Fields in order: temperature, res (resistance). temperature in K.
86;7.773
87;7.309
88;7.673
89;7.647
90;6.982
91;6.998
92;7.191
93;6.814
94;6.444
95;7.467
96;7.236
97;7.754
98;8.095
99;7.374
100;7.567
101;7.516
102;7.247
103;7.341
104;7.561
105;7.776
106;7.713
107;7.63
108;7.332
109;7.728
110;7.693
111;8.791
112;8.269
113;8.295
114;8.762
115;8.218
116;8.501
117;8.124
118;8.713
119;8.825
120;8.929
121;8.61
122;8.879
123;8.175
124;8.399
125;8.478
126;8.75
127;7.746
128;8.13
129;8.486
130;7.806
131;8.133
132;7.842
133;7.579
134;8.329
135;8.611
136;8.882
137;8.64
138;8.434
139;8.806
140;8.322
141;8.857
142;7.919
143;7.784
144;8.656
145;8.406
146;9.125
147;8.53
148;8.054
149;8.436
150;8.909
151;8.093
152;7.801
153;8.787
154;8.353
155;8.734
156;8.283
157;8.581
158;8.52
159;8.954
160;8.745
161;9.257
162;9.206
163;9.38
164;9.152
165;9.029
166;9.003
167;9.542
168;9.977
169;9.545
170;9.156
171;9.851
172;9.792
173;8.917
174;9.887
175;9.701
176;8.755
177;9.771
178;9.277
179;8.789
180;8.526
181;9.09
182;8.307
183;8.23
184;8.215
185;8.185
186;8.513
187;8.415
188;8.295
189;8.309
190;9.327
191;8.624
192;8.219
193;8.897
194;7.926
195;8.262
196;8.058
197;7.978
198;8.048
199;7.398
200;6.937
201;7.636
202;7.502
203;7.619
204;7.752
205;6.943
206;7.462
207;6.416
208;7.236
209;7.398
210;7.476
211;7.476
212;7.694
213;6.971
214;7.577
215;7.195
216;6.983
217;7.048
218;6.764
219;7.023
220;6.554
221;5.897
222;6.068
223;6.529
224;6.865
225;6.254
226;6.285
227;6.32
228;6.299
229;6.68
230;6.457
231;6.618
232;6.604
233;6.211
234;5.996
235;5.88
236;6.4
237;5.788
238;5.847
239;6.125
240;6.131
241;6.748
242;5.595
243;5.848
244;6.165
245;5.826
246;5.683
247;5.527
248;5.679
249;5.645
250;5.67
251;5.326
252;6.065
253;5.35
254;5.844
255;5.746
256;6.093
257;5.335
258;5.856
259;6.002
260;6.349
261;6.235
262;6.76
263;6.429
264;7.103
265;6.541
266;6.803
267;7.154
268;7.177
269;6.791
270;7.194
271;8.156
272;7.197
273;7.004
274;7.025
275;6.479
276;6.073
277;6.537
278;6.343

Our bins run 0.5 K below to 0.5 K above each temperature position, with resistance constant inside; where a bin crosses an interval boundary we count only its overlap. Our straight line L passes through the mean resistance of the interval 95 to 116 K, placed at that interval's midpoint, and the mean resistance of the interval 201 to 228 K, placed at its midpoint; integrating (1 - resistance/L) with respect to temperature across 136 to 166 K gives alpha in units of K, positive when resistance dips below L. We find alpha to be -4.7 K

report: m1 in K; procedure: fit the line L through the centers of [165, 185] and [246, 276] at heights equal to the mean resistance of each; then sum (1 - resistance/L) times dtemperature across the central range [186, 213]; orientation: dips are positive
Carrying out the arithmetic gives 1.7 K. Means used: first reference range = 9.15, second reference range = 6.35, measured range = 7.82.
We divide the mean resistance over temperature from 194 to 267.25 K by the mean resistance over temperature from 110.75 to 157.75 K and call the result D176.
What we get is 0.78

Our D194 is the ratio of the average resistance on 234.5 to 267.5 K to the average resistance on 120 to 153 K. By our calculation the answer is 0.7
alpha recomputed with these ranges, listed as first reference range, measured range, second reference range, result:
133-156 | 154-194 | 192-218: -4.7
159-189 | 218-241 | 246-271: 2.7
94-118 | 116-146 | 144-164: -0.6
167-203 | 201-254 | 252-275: 7.2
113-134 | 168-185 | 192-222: -3.0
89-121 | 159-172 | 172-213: -2.0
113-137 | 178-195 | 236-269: -2.9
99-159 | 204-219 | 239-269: -0.8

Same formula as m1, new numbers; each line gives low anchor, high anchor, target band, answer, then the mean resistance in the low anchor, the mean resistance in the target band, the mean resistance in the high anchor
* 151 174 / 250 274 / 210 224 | 1.3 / 9.02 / 6.92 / 6.45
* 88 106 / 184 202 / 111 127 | -2.0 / 7.37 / 8.51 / 8.16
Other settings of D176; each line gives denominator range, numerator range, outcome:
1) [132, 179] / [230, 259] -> 0.67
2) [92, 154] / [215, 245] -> 0.78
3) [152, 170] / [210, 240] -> 0.73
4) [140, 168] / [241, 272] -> 0.72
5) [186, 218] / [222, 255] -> 0.79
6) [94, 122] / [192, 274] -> 0.84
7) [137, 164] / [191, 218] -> 0.88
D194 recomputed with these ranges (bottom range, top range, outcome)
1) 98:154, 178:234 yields 0.91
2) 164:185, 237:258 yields 0.64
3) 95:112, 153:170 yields 1.18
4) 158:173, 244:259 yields 0.62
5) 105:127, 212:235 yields 0.80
